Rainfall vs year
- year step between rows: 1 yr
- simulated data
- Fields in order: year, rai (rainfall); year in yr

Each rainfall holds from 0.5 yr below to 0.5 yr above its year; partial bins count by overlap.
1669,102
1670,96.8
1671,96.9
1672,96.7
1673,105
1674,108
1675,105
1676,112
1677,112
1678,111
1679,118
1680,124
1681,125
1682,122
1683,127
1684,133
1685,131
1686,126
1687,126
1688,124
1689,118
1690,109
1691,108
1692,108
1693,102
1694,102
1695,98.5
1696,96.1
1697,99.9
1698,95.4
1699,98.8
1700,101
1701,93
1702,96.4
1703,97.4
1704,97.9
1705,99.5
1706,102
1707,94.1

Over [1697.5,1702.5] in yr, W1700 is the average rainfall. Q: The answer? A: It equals 96.9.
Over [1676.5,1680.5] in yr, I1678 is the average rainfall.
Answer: 116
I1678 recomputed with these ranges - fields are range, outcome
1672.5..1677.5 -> 108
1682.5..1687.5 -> 129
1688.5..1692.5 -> 111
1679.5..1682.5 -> 124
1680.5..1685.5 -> 128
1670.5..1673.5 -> 99.5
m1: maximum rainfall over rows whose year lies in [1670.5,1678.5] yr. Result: 112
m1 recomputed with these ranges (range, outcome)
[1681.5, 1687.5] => 133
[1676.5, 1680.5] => 124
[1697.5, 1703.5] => 101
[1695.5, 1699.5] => 99.9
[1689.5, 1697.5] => 109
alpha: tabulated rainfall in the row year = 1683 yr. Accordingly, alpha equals 127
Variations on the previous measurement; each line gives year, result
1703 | 97.4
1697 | 99.9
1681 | 125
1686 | 126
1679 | 118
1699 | 98.8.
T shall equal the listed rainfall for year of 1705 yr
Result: 99.5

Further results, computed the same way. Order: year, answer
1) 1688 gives 124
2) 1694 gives 102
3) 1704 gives 97.9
